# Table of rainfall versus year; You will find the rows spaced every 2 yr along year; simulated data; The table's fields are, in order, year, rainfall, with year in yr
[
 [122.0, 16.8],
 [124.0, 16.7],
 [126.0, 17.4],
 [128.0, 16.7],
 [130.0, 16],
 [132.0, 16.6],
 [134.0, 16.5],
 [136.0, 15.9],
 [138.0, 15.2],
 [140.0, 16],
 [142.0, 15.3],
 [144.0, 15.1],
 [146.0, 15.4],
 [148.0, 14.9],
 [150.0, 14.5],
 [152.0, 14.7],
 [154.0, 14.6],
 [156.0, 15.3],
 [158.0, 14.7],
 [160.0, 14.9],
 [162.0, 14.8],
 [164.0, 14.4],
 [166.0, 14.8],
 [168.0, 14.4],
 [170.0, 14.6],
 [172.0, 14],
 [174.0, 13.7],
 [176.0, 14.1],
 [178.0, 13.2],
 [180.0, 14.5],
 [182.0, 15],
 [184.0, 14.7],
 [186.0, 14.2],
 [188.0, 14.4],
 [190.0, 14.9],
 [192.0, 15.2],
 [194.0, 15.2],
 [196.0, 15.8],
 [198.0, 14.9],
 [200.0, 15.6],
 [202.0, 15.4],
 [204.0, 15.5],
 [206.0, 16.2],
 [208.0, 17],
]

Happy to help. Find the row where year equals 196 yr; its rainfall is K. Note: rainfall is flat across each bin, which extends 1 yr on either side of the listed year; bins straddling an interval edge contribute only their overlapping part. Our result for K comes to 15.8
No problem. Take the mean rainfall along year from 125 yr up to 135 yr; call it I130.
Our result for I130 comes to 16.6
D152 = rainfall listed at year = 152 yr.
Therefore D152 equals 14.7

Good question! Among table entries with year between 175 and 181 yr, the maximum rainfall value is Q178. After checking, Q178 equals 14.5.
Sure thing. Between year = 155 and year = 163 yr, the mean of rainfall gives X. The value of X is 14.9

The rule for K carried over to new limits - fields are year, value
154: 14.6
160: 14.9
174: 13.7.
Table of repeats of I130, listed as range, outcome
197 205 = 15.3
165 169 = 14.6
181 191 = 14.6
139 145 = 15.5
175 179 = 13.6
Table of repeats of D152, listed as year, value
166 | 14.8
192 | 15.2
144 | 15.1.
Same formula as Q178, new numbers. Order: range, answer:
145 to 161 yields 15.4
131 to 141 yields 16.6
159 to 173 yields 14.9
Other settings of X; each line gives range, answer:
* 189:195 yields 15.1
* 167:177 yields 14.2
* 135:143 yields 15.6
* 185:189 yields 14.3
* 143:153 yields 14.9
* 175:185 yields 14.3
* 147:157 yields 14.8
